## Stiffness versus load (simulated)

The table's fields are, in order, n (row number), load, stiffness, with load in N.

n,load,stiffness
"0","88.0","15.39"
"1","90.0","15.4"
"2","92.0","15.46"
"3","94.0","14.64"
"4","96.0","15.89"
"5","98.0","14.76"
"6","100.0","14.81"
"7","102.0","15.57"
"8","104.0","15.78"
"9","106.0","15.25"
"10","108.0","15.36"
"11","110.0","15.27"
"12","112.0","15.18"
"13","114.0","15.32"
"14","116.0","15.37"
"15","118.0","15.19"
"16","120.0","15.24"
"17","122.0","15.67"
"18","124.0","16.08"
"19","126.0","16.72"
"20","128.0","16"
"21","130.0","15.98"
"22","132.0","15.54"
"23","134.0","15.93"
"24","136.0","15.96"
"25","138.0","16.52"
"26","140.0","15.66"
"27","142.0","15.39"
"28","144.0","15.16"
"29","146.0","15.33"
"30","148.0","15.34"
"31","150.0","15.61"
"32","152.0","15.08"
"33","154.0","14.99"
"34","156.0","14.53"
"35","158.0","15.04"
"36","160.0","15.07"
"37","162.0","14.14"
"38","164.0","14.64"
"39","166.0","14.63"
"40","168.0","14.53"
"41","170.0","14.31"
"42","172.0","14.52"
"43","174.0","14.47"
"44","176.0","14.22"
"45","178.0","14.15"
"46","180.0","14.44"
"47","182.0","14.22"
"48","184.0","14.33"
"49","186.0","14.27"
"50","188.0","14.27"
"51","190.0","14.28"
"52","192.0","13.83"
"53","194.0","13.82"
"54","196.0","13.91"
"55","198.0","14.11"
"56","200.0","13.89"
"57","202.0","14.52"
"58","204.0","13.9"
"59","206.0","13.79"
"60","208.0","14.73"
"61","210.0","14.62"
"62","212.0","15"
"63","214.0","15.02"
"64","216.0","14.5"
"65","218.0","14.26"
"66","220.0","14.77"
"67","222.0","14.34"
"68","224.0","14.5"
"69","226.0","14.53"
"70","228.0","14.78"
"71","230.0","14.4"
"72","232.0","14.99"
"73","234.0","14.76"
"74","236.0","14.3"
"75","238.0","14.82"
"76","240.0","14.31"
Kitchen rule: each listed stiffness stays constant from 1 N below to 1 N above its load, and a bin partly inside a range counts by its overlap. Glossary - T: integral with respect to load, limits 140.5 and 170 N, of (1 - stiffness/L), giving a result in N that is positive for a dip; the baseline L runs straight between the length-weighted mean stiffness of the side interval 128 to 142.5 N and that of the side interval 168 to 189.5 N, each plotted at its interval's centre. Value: 0.4 N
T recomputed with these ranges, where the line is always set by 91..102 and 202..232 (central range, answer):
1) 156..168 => 0.11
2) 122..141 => -1.34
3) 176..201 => 0.93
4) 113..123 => -0.21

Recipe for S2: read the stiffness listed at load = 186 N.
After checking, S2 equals 14.27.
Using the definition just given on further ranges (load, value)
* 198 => 14.11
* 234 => 14.76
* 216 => 14.5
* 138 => 16.52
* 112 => 15.18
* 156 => 14.53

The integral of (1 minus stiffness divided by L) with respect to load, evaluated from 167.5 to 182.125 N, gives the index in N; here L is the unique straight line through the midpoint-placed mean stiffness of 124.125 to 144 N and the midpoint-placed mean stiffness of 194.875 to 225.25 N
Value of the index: 0.7 N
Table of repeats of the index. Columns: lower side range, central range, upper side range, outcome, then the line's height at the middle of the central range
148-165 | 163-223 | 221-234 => 1.7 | 14.8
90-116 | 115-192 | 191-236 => -0.9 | 14.9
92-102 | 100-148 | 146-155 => -1.3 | 15.2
